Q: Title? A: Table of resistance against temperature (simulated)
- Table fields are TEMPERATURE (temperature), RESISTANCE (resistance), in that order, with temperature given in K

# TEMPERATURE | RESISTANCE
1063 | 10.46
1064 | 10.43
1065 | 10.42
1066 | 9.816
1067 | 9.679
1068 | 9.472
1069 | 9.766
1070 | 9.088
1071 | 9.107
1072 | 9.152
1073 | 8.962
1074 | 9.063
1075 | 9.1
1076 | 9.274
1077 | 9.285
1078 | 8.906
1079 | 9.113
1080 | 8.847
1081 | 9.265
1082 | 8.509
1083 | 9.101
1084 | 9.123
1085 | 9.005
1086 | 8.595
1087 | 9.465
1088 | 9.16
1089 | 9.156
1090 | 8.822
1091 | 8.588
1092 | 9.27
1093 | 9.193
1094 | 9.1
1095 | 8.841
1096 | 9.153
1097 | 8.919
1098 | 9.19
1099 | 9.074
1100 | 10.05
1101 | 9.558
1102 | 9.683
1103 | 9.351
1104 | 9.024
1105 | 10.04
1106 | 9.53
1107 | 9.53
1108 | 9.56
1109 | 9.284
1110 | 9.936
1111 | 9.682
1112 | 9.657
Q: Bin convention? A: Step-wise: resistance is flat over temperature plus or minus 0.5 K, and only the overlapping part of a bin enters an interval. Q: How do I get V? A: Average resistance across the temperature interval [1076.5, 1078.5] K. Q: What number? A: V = 9.1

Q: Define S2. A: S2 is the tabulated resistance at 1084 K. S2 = 9.123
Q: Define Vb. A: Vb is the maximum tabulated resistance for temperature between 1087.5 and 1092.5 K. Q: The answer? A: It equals 9.27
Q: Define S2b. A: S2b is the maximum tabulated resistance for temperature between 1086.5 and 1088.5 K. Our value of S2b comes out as 9.465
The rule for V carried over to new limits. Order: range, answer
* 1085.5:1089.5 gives 9.09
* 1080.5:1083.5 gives 8.96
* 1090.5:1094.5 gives 9.04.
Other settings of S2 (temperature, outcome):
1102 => 9.683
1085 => 9.005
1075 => 9.1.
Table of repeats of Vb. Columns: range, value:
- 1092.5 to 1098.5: 9.193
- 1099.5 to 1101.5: 10.05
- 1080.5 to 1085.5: 9.265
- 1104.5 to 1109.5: 10.04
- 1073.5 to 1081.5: 9.285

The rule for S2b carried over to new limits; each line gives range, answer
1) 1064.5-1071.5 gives 10.42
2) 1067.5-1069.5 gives 9.766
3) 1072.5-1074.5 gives 9.063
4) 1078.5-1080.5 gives 9.113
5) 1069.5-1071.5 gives 9.107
